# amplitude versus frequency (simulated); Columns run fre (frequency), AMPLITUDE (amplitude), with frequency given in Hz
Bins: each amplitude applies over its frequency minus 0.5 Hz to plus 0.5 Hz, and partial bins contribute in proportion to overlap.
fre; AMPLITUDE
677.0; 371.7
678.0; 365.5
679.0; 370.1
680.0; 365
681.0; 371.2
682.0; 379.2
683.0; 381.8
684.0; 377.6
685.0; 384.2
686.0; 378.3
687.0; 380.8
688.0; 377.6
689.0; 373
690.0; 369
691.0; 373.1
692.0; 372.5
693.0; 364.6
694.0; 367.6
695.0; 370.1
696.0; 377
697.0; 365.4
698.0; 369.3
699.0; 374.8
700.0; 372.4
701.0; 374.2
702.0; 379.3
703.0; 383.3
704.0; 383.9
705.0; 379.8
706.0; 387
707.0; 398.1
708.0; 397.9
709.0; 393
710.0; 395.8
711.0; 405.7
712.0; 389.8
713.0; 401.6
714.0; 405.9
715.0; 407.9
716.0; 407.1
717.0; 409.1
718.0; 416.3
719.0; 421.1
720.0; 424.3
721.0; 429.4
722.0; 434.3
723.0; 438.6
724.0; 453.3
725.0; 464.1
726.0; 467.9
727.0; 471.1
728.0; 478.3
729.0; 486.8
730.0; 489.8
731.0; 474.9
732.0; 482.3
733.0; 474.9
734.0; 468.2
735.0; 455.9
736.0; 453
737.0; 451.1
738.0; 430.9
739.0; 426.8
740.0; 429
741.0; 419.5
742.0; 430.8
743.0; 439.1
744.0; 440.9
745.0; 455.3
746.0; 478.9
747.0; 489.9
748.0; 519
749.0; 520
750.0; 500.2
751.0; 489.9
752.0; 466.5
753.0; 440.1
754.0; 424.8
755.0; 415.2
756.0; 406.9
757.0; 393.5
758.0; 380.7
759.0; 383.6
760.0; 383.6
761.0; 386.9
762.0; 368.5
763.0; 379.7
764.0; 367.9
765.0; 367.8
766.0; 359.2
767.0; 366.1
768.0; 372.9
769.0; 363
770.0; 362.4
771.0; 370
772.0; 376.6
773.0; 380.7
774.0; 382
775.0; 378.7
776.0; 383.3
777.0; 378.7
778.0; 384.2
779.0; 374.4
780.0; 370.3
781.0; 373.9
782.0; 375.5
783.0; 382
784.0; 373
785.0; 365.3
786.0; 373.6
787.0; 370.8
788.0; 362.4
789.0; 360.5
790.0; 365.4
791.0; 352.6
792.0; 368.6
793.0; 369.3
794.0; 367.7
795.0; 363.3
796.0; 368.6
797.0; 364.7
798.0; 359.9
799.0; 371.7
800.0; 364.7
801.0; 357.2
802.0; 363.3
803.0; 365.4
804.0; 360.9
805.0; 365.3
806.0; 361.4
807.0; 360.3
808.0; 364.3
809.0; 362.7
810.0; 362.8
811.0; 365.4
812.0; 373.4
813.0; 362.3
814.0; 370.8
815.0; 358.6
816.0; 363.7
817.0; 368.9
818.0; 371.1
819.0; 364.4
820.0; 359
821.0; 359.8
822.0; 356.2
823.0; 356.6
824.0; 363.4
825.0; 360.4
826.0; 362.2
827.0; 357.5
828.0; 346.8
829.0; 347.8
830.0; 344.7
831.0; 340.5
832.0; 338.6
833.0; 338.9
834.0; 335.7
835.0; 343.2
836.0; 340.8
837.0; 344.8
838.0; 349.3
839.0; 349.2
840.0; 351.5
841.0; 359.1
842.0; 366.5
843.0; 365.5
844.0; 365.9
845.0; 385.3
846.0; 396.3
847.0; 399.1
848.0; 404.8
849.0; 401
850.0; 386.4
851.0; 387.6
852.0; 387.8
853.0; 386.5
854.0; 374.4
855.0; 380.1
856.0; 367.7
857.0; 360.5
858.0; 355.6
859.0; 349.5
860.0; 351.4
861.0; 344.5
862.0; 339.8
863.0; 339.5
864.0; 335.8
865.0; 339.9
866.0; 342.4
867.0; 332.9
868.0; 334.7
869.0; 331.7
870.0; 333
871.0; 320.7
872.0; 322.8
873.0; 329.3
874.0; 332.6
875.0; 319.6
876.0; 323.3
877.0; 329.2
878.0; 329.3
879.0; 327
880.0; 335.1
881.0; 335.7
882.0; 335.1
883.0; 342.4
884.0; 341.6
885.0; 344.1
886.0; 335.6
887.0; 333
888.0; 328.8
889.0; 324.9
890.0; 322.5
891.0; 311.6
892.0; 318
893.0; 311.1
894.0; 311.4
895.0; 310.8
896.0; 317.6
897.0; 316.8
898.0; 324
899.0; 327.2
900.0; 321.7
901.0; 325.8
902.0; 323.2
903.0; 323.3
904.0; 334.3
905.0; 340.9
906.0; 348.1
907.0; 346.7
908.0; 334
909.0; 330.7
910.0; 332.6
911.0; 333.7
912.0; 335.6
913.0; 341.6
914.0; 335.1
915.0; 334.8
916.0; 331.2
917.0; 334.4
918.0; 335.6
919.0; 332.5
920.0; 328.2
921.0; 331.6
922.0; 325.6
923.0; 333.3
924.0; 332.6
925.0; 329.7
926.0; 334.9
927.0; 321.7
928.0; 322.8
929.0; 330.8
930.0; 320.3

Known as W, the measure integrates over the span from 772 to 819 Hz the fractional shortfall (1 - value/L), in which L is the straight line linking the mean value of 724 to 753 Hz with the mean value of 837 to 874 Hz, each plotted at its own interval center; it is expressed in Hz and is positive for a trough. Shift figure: 5.1 Hz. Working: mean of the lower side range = 466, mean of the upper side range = 359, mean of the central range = 368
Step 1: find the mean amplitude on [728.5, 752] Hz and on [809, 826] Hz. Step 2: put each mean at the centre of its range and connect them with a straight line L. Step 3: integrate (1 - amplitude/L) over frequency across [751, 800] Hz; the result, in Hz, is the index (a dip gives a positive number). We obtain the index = 4.6 Hz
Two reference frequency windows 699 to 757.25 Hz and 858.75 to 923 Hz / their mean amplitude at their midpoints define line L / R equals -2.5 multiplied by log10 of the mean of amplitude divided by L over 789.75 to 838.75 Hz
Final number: 0.062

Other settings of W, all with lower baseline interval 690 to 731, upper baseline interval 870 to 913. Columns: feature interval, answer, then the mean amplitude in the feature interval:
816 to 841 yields 0.2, 353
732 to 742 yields -1.3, 447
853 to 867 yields -0.4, 353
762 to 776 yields 0.4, 372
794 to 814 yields 0.1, 364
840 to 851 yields -1.0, 382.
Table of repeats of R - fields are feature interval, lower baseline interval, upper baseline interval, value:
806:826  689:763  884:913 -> 0.028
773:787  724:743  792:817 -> 0.057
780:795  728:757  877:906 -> 0.139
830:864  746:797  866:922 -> -0.027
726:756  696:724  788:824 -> -0.190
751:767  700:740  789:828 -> 0.006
